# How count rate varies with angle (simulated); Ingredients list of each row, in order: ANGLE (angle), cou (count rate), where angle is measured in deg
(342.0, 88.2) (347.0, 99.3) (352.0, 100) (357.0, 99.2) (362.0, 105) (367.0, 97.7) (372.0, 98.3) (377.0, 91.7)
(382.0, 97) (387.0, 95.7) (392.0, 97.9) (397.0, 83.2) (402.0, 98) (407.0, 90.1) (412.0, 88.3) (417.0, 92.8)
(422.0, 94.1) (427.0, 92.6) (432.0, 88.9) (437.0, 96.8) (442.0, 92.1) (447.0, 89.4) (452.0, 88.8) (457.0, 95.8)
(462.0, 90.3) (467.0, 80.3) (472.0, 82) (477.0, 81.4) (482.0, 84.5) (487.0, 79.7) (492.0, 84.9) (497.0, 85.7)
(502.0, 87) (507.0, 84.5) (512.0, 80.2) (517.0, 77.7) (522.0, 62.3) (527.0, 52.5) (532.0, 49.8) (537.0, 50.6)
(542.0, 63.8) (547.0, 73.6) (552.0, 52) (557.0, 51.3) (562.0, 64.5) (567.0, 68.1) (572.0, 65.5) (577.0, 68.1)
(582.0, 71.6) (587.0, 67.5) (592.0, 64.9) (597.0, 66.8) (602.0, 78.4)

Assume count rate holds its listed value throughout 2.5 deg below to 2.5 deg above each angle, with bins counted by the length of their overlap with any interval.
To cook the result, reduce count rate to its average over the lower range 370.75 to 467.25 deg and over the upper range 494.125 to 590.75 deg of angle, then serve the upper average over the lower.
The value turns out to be 0.73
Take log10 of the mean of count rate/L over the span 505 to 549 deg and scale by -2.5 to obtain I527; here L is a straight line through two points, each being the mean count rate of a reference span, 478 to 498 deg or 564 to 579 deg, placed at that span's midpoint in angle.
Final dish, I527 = 0.16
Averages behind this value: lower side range 83.4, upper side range 67.1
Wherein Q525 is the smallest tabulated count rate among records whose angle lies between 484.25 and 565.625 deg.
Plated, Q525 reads 49.8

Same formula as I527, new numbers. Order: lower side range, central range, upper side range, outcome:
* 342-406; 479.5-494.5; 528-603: -0.084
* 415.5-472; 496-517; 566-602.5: -0.036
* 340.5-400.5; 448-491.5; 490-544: -0.085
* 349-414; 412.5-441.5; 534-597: -0.060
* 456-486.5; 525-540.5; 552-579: 0.330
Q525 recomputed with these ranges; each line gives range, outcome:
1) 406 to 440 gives 88.3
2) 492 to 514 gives 80.2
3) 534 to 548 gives 50.6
